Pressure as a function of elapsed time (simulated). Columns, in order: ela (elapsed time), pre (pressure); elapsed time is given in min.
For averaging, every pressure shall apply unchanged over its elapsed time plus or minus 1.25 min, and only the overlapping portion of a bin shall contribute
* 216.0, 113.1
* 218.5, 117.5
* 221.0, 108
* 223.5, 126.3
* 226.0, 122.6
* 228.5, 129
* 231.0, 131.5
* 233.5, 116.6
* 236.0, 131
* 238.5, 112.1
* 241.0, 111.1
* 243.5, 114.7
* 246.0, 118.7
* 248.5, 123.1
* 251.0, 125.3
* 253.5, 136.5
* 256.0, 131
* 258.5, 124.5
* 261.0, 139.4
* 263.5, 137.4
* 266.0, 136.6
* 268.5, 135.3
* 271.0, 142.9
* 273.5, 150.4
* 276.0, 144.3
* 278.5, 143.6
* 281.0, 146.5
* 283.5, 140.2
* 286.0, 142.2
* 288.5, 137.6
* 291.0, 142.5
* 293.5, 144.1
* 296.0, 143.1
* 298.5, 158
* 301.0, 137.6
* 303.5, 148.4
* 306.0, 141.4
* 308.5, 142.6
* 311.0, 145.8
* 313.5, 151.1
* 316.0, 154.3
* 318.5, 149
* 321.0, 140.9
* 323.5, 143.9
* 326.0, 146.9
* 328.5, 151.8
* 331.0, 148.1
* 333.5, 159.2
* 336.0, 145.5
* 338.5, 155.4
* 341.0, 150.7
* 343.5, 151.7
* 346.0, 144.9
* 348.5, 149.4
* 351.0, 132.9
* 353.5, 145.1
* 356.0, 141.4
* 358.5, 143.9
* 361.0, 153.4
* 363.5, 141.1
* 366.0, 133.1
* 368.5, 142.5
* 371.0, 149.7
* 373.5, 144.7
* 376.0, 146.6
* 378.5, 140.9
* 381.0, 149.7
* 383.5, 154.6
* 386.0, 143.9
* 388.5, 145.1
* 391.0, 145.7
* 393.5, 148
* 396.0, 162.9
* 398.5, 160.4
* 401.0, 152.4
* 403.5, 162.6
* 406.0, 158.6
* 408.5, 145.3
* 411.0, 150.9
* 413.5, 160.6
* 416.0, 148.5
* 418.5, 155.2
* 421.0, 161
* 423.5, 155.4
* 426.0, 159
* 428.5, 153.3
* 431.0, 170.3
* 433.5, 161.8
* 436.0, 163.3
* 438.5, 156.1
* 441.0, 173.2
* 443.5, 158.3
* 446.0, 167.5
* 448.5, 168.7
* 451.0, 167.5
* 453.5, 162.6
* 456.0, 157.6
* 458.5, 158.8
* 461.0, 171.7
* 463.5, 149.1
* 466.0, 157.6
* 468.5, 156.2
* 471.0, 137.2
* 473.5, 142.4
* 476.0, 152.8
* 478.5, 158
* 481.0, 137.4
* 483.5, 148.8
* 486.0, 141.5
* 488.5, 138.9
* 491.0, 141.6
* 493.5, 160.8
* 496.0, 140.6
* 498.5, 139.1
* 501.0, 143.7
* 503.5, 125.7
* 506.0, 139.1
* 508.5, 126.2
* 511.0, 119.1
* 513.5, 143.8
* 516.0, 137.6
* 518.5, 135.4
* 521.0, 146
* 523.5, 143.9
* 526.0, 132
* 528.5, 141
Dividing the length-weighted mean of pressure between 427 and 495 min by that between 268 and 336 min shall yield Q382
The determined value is 1.1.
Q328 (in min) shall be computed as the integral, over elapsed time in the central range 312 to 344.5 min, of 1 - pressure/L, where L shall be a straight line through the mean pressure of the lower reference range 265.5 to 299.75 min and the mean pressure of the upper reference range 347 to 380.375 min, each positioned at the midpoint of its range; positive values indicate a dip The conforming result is -1.4 min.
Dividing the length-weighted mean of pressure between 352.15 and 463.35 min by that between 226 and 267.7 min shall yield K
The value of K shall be 1.2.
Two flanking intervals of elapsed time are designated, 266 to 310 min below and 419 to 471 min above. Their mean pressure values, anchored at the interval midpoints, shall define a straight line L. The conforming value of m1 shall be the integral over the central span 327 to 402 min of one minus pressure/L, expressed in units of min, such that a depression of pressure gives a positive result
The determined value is 2.0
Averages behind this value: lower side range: 143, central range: 148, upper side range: 161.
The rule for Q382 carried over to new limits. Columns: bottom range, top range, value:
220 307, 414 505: 1.15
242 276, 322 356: 1.12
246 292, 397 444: 1.15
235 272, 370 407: 1.18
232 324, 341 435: 1.10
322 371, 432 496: 1.06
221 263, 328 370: 1.18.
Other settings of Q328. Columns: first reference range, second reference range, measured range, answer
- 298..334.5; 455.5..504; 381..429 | -1.9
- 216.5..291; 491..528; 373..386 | -1.3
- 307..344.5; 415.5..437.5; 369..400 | 1.1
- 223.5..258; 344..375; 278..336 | -4.9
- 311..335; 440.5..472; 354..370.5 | 1.0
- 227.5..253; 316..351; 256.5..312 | -3.1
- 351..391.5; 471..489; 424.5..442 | -2.1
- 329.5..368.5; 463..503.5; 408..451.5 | -4.1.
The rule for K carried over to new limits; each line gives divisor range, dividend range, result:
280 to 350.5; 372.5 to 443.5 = 1.05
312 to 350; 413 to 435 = 1.06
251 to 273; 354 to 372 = 1.06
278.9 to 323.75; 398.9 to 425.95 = 1.07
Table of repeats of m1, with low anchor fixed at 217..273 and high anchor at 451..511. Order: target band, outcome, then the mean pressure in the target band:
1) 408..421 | -1.1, 153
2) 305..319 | -1.6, 147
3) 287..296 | -0.8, 142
